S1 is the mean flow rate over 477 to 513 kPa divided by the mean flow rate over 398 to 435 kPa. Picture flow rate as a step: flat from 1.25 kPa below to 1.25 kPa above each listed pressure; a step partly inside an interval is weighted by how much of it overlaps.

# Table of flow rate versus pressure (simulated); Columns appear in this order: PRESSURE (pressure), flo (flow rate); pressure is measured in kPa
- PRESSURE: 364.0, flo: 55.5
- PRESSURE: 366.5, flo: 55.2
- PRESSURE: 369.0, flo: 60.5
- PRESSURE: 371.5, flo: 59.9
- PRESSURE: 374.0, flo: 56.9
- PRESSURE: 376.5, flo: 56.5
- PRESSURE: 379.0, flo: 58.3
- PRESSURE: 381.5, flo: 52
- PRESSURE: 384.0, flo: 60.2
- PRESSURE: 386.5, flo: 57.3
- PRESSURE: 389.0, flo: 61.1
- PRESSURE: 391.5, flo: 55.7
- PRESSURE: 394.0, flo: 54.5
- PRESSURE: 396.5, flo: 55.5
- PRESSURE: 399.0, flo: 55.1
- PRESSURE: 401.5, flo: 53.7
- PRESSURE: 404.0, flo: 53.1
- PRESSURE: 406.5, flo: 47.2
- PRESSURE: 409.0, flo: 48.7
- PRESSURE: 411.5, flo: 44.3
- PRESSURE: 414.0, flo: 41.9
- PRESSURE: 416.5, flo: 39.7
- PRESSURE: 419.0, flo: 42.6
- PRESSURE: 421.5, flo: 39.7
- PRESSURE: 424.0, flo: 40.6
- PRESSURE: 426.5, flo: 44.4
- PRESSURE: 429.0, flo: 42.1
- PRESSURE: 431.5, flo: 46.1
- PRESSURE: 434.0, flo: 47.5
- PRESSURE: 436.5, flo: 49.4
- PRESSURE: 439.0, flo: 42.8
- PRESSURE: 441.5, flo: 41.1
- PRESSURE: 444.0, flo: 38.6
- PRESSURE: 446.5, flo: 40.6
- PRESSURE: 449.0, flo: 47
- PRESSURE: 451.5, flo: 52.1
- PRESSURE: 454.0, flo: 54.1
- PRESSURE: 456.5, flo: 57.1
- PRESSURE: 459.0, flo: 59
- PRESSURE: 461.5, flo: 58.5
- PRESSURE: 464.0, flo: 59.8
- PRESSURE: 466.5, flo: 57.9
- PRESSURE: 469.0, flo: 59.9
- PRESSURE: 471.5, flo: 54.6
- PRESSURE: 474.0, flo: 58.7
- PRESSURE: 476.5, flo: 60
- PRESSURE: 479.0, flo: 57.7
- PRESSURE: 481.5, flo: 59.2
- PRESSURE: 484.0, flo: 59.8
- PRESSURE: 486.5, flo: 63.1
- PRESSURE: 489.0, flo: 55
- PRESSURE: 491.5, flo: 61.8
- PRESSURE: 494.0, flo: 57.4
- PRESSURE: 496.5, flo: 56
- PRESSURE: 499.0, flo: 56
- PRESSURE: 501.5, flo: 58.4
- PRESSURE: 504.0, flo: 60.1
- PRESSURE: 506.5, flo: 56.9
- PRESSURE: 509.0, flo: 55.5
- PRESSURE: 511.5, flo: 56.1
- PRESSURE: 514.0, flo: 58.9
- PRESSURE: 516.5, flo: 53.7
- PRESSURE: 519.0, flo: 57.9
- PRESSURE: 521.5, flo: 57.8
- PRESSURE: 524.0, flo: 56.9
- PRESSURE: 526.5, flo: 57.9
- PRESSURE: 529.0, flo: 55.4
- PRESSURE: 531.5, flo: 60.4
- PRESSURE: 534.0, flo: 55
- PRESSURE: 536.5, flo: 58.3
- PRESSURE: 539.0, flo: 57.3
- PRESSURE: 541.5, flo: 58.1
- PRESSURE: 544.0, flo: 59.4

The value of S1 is 1.27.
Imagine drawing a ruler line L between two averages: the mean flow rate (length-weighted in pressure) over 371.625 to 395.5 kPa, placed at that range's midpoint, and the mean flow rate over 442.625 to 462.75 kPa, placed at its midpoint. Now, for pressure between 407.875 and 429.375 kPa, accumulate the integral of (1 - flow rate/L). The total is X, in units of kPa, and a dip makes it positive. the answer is 4.49 kPa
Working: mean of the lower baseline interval 57.1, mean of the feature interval 42.7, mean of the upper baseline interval 50.8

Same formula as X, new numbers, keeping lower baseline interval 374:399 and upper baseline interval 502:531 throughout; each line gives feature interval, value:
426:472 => 5.5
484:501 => -0.4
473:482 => -0.3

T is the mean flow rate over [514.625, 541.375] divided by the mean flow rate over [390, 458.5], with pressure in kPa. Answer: 1.2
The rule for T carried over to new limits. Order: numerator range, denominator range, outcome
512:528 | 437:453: 1.29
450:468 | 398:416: 1.17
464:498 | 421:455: 1.31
